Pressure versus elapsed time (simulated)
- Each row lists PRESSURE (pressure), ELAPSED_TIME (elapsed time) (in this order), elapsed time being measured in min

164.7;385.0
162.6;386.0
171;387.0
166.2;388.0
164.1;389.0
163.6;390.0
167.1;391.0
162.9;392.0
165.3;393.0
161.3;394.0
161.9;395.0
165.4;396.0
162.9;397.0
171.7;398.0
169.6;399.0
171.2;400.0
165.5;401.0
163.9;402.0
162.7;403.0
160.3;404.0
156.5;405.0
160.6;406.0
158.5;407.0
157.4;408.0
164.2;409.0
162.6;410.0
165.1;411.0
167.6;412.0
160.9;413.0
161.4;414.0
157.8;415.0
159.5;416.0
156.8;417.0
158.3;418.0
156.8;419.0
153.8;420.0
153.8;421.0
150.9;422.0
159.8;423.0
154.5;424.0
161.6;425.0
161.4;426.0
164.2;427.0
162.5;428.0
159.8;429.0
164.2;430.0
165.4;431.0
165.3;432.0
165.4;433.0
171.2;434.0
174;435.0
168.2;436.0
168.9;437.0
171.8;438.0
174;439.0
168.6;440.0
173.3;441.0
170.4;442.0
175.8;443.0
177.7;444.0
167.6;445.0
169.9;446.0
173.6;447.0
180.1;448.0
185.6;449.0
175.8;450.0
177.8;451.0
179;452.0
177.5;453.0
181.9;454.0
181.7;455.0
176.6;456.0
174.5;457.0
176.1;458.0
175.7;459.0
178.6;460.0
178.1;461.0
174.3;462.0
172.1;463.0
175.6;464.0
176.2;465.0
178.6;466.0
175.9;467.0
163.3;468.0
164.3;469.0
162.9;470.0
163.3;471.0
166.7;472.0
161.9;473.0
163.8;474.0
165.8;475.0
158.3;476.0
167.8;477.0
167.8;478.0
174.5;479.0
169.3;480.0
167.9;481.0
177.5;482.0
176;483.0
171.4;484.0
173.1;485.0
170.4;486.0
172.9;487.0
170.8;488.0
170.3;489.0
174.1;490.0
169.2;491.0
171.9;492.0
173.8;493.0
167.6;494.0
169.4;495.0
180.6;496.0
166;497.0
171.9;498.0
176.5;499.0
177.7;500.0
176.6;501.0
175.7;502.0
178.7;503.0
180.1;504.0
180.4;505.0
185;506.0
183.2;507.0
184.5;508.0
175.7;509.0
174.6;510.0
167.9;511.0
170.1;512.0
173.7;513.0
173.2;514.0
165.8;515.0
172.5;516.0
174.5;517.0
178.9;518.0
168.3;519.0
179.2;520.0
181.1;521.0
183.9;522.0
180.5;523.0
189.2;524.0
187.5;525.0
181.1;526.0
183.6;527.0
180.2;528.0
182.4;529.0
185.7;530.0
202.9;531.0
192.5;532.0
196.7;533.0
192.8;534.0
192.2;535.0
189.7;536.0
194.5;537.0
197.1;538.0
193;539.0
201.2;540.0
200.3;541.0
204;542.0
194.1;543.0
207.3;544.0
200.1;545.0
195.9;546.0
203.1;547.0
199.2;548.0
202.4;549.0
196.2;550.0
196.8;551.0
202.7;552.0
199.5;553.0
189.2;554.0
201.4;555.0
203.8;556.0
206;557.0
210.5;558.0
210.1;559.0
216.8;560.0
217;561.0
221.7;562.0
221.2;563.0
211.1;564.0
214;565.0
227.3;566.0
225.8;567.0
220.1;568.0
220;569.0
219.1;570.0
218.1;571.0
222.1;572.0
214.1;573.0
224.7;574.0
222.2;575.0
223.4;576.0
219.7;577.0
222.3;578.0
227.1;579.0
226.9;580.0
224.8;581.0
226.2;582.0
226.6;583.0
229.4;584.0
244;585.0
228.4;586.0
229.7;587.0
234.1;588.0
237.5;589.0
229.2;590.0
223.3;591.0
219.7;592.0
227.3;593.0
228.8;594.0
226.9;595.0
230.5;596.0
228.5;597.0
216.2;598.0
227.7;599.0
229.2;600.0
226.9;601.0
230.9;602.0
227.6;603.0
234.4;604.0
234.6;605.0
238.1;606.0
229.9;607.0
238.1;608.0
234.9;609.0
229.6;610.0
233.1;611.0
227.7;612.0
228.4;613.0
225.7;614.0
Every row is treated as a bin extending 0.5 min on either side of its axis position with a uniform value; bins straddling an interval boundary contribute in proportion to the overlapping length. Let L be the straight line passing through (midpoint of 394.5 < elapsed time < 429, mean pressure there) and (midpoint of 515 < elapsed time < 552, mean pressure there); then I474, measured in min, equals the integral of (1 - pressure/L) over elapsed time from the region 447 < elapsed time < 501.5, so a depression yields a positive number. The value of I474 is 1.0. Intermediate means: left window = 161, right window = 190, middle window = 173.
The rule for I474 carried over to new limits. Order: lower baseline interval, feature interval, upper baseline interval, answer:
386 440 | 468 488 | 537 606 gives 1.9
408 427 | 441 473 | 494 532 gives -1.3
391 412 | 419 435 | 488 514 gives 0.5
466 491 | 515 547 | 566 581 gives 1.5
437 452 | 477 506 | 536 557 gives 1.9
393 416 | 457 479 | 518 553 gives 0.9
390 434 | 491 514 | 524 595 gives 1.9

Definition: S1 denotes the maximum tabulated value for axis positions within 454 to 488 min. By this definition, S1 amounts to 181.9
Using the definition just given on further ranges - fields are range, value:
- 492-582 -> 227.3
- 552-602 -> 244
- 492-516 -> 185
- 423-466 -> 185.6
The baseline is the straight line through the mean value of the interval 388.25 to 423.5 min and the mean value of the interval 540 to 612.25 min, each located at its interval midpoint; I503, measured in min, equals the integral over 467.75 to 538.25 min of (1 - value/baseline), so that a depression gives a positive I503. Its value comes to 6.7 min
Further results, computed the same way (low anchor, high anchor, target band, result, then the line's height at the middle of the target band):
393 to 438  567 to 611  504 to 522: 2.06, 199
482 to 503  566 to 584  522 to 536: 0.50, 195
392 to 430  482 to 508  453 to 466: -0.60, 169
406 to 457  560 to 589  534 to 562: 1.59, 213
